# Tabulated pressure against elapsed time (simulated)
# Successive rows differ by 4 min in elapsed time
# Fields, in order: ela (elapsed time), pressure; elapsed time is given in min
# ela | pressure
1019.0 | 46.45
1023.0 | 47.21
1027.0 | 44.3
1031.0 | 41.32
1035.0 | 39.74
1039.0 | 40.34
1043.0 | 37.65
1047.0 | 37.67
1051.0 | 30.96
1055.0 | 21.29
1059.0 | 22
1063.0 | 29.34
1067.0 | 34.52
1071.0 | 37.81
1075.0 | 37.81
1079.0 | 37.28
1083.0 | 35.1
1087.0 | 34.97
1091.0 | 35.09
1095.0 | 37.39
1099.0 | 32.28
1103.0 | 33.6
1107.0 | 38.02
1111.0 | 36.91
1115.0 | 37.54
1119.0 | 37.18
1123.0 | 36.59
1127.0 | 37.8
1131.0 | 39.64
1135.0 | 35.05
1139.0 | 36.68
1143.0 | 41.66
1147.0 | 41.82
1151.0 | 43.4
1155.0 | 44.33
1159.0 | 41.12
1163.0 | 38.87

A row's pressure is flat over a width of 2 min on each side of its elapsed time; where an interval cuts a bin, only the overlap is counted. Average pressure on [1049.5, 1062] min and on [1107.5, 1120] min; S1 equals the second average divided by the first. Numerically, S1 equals 1.5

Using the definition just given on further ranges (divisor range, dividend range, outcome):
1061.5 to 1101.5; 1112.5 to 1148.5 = 1.08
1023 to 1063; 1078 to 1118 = 1.01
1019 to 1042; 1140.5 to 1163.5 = 0.98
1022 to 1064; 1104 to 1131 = 1.05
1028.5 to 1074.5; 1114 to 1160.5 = 1.16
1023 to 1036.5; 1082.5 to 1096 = 0.83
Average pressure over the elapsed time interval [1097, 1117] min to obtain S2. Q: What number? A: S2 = 35.7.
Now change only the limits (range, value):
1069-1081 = 37.6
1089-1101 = 34.9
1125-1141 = 37.3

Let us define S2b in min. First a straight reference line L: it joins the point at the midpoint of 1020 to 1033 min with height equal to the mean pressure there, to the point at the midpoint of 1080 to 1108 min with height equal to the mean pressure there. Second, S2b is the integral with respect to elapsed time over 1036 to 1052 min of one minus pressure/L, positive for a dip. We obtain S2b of 1.9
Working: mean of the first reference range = 44.4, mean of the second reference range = 35.2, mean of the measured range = 37.2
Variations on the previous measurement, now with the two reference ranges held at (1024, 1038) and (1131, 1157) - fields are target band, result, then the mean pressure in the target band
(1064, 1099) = 4.7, 35.8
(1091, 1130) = 4.3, 36.4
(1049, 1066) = 6.2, 26.4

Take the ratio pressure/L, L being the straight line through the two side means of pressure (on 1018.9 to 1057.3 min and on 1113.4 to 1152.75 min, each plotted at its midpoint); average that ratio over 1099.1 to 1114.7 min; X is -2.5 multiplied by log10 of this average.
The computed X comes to 0.08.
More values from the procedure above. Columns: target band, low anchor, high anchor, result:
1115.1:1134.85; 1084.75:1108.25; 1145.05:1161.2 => 0.04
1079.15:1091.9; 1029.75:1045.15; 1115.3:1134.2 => 0.09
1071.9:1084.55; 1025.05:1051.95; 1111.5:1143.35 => 0.04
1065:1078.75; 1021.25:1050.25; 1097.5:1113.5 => 0.03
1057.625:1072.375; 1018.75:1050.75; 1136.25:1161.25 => 0.31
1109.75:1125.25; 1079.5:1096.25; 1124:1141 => -0.01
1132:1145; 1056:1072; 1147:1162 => 0.07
